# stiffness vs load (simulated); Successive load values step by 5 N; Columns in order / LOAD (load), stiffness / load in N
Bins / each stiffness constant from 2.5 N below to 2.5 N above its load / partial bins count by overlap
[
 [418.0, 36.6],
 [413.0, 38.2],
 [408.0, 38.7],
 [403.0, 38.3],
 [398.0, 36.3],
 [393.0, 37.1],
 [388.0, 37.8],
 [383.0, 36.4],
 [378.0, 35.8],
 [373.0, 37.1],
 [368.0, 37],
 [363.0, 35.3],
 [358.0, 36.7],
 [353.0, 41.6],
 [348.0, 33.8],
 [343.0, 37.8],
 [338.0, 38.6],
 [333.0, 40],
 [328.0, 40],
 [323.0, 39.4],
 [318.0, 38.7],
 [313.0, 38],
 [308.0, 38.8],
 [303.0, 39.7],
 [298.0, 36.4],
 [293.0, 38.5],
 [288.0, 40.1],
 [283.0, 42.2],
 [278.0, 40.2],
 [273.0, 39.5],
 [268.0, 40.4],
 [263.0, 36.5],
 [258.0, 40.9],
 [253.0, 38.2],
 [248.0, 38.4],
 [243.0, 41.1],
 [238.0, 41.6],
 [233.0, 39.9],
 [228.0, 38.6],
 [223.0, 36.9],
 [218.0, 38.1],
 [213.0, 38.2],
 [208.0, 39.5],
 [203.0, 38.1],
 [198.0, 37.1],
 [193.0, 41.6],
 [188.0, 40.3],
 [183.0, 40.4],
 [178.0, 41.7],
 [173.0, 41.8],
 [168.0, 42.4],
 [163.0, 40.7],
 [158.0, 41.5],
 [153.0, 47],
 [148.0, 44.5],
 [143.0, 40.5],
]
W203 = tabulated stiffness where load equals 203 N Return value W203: 38.1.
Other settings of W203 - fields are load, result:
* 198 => 37.1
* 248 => 38.4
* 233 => 39.9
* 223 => 36.9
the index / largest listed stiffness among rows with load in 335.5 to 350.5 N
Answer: 38.6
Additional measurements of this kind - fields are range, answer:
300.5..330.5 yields 40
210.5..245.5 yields 41.6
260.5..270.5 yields 40.4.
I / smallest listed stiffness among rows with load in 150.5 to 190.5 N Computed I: 40.3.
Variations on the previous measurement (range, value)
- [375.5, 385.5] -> 35.8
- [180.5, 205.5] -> 37.1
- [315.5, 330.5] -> 38.7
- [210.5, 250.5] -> 36.9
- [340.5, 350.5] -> 33.8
